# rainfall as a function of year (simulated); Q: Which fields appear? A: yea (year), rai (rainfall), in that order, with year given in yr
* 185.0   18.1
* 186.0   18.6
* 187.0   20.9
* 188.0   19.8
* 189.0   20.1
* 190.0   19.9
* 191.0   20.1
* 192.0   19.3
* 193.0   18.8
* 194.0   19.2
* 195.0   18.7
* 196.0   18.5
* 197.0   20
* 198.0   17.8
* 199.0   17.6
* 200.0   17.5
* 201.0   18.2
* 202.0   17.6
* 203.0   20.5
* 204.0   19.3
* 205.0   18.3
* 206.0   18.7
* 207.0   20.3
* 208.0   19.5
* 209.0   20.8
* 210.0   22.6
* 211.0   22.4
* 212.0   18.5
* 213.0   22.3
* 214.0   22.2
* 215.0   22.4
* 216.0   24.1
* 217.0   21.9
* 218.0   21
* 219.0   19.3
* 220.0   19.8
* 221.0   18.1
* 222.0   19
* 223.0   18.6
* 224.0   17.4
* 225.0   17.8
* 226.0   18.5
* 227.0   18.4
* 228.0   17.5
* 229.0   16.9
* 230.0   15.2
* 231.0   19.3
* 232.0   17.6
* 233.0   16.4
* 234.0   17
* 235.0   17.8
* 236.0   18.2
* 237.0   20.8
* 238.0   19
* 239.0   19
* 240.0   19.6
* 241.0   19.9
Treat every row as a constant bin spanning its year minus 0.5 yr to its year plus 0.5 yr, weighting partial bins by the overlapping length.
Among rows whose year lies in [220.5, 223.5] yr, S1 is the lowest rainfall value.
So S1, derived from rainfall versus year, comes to 18.1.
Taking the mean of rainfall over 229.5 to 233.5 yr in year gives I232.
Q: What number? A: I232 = 17.1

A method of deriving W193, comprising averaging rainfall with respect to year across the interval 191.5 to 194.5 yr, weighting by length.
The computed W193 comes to 19.1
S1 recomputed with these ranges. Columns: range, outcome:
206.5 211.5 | 19.5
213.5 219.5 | 19.3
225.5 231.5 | 15.2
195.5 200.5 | 17.5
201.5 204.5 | 17.6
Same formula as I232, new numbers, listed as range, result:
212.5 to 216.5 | 22.8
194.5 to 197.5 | 19.1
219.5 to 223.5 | 18.9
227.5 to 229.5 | 17.2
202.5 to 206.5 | 19.2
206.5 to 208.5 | 19.9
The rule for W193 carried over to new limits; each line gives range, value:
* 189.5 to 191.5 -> 20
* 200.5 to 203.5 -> 18.8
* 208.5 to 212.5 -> 21.1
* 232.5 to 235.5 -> 17.1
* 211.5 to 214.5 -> 21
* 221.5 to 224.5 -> 18.3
